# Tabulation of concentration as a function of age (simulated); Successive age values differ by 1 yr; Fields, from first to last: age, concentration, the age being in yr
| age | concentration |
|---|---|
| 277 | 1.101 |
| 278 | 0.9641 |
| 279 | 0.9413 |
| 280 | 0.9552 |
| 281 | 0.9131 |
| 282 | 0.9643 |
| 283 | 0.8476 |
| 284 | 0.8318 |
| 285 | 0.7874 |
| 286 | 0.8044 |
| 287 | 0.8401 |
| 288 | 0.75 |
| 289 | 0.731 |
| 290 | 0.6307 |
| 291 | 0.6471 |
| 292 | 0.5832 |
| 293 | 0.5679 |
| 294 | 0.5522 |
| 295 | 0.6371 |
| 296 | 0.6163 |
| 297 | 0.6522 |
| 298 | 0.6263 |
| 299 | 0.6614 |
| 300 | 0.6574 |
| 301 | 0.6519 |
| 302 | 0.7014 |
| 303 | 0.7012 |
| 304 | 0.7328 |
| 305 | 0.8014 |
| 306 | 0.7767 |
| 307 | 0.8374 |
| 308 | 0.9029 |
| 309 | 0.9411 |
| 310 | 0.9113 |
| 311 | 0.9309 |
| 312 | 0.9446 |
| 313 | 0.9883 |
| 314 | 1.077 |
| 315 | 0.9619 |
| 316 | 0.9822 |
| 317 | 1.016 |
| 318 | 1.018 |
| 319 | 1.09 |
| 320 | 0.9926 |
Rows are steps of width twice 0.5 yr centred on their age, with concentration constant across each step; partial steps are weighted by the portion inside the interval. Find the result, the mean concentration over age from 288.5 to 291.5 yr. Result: 0.67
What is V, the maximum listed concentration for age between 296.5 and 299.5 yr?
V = 0.6614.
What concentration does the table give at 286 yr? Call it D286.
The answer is 0.8044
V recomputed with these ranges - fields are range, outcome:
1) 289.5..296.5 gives 0.6471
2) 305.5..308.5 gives 0.9029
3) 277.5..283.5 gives 0.9643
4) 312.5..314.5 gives 1.077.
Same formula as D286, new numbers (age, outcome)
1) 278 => 0.9641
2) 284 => 0.8318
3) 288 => 0.75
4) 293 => 0.5679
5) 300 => 0.6574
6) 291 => 0.6471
